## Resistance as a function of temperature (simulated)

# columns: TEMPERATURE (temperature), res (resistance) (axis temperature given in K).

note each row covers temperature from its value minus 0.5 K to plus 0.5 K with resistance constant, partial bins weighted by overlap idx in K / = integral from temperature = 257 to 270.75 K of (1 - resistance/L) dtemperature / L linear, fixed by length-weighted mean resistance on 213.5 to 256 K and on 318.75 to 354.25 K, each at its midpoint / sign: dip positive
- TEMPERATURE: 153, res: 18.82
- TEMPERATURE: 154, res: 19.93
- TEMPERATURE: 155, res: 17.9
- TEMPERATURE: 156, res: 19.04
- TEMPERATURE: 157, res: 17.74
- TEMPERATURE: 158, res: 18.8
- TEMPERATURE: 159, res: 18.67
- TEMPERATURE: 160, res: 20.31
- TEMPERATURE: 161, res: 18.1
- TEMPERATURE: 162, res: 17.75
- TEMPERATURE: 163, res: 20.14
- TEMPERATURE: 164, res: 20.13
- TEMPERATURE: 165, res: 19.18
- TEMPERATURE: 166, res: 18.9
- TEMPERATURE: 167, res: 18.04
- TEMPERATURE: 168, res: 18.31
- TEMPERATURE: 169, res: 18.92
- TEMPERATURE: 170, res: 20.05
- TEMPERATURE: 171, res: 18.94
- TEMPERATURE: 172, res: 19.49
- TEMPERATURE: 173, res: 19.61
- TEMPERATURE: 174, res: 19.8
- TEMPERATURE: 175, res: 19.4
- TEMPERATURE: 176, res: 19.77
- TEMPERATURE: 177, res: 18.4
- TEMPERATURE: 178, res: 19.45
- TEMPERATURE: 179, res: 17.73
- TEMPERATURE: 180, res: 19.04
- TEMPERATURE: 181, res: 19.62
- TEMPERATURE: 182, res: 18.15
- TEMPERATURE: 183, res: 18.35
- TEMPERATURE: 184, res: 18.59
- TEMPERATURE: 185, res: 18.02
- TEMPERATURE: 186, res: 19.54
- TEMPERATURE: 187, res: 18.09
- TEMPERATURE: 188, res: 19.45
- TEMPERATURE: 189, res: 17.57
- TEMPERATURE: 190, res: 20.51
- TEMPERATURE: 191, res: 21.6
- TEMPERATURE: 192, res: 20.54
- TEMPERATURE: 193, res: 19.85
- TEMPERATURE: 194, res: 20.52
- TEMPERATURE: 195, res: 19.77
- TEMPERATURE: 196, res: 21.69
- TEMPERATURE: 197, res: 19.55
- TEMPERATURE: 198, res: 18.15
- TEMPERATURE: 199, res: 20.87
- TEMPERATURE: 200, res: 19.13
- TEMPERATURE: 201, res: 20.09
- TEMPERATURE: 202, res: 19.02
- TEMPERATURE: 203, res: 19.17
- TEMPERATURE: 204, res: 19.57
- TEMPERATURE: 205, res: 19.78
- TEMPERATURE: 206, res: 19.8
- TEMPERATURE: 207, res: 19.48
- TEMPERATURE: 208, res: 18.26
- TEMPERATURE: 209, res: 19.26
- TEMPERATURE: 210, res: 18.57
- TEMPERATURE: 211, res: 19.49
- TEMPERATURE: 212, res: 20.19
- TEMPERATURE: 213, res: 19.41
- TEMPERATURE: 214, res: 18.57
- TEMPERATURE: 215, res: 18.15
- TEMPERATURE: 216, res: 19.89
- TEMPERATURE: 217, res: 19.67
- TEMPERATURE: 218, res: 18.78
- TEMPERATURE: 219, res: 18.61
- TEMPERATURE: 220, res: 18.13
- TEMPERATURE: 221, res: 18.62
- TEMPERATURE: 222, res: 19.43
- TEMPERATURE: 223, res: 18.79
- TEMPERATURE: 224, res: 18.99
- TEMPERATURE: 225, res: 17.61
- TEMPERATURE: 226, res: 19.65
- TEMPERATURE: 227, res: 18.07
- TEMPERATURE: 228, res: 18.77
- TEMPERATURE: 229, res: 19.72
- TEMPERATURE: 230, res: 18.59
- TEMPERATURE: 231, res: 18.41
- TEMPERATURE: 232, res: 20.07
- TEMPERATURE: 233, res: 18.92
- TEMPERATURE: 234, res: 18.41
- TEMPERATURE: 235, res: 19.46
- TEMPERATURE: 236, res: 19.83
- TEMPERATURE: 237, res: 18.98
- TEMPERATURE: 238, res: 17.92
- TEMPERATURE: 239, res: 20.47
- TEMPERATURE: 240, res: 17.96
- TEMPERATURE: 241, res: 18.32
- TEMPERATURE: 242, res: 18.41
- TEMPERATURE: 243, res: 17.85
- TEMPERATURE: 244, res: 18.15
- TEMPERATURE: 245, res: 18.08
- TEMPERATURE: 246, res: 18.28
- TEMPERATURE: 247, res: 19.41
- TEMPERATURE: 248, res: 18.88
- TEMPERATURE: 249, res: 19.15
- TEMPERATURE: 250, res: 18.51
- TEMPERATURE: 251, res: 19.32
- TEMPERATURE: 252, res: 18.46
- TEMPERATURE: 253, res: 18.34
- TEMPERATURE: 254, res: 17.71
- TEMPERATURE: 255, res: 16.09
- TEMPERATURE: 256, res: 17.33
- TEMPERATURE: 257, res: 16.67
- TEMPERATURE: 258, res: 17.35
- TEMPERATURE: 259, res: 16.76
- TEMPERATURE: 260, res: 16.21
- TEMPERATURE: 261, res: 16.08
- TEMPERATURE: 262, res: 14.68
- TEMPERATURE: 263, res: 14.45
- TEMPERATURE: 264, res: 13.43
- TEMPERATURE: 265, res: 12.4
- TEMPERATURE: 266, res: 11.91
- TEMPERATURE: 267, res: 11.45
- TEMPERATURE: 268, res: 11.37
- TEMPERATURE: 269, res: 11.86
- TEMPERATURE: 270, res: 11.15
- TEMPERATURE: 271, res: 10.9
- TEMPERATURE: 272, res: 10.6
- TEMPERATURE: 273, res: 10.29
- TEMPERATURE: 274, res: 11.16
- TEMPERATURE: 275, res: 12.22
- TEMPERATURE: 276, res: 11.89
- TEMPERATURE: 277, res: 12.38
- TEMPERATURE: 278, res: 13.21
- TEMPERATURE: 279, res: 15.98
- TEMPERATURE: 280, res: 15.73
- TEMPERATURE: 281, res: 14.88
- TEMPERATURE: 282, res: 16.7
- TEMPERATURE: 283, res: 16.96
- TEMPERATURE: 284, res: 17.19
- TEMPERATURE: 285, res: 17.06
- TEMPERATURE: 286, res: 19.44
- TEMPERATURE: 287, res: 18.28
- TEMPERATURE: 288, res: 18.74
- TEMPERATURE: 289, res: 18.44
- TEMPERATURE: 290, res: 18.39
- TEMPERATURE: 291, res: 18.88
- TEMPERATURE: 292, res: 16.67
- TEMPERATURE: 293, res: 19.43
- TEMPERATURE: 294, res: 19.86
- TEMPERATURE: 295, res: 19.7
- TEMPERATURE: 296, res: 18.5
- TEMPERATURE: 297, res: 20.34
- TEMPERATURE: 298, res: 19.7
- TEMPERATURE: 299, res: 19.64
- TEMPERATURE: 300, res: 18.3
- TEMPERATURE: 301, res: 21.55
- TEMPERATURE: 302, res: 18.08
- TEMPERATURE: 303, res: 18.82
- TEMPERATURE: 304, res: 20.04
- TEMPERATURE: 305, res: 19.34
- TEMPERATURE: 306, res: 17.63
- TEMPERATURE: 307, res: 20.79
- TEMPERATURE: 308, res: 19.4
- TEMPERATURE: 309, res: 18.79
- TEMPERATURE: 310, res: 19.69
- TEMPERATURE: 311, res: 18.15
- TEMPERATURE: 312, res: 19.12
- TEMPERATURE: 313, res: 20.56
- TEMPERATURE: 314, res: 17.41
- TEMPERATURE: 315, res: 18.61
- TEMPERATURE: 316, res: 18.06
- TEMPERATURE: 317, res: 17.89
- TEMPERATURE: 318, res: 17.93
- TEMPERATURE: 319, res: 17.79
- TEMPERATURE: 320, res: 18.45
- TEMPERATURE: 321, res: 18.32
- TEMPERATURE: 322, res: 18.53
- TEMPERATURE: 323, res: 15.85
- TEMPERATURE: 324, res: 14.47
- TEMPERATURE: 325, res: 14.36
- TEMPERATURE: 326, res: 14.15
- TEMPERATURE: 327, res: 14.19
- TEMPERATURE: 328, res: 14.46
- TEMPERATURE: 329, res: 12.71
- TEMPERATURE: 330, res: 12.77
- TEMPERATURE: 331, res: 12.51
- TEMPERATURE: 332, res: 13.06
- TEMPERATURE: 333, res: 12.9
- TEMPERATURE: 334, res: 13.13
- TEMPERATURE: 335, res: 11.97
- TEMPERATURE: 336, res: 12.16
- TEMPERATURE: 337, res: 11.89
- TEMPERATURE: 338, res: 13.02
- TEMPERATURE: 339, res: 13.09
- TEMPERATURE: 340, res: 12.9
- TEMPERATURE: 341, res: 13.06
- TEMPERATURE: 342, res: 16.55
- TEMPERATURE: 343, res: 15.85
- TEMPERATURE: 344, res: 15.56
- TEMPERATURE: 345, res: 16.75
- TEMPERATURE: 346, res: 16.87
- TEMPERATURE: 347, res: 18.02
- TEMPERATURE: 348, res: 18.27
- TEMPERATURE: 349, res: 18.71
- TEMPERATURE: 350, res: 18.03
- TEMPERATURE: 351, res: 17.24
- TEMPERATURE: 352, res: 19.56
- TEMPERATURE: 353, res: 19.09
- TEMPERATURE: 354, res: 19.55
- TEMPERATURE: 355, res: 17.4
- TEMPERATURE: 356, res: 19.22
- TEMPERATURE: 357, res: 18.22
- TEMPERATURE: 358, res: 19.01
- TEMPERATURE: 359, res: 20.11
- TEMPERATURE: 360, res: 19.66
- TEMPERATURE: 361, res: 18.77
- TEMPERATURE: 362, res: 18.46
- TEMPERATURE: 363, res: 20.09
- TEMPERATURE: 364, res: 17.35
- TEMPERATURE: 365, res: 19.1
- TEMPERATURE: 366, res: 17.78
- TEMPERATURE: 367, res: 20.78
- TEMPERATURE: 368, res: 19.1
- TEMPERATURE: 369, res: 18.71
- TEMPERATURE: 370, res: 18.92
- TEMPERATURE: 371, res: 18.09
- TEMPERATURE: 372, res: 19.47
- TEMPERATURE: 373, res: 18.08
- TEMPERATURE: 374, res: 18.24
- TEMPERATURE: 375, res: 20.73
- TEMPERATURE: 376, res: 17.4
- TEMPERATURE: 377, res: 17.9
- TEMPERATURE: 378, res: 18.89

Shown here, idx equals 3.0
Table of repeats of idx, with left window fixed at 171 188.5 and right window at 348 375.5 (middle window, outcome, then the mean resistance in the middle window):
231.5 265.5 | 2.18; 17.7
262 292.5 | 7.16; 14.5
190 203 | -0.75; 20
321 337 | 4.22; 13.9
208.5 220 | -0.09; 19.1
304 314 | -0.17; 19.2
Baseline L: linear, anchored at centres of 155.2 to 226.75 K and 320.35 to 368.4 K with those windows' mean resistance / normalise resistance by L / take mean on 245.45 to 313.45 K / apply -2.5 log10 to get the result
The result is 0.05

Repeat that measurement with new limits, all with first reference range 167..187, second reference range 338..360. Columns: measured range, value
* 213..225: -0.018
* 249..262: 0.050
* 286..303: -0.074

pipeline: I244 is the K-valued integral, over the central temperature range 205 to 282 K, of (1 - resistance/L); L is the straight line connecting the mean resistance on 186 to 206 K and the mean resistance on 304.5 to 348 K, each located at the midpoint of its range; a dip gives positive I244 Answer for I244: 5.97 K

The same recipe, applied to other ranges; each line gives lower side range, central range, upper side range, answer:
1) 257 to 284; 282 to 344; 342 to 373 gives -4.5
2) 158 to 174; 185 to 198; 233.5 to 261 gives -0.6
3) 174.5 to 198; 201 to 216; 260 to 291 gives -0.9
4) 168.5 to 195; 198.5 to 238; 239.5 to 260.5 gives -1.2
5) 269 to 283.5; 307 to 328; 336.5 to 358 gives -3.4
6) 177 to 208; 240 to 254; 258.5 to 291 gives -2.0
